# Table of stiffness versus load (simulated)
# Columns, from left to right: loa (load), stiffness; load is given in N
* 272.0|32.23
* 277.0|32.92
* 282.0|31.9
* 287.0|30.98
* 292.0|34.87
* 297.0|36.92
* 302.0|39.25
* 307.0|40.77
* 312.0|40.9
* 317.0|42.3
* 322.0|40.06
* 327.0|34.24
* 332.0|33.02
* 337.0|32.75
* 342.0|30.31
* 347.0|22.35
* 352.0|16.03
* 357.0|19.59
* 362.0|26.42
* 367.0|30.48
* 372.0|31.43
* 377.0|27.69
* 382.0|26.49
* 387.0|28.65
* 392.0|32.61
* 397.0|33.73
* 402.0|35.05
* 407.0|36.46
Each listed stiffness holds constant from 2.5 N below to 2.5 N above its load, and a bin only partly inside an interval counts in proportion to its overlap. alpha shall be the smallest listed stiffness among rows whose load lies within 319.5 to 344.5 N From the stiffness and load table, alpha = 30.31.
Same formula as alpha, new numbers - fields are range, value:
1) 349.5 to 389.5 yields 16.03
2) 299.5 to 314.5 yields 39.25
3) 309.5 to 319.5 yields 40.9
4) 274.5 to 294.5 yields 30.98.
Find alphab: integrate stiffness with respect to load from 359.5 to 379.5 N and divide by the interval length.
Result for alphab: 29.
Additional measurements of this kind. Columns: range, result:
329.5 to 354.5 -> 26.9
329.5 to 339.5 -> 32.9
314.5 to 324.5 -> 41.2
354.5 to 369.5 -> 25.5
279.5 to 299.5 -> 33.7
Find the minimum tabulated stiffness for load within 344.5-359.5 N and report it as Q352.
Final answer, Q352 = 16.03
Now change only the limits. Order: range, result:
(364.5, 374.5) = 30.48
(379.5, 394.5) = 26.49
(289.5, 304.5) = 34.87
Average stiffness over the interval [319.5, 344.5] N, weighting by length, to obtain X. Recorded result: 34.1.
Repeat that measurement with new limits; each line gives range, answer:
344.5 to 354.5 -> 19.2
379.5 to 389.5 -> 27.6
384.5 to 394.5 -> 30.6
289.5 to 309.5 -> 38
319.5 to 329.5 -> 37.1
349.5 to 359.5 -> 17.8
